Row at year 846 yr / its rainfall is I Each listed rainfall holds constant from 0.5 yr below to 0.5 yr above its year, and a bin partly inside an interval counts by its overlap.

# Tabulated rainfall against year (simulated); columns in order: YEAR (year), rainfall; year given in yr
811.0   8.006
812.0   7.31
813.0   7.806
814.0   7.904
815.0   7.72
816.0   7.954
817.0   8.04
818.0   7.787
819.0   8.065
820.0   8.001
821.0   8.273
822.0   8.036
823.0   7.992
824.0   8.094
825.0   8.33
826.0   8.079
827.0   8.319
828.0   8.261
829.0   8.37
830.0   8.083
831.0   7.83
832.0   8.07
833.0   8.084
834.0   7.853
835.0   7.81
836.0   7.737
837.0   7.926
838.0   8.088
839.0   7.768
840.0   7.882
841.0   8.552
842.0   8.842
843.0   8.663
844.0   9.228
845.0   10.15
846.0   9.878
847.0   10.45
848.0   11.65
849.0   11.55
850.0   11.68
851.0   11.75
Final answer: 9.878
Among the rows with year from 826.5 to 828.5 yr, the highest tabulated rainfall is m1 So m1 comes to 8.319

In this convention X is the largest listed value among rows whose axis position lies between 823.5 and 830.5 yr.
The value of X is 8.37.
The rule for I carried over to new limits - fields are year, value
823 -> 7.992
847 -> 10.45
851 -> 11.75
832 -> 8.07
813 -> 7.806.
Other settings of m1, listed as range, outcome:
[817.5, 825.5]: 8.33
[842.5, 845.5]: 10.15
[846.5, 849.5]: 11.65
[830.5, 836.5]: 8.084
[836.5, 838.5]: 8.088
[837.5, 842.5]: 8.842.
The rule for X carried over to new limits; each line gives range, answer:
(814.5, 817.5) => 8.04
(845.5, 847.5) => 10.45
